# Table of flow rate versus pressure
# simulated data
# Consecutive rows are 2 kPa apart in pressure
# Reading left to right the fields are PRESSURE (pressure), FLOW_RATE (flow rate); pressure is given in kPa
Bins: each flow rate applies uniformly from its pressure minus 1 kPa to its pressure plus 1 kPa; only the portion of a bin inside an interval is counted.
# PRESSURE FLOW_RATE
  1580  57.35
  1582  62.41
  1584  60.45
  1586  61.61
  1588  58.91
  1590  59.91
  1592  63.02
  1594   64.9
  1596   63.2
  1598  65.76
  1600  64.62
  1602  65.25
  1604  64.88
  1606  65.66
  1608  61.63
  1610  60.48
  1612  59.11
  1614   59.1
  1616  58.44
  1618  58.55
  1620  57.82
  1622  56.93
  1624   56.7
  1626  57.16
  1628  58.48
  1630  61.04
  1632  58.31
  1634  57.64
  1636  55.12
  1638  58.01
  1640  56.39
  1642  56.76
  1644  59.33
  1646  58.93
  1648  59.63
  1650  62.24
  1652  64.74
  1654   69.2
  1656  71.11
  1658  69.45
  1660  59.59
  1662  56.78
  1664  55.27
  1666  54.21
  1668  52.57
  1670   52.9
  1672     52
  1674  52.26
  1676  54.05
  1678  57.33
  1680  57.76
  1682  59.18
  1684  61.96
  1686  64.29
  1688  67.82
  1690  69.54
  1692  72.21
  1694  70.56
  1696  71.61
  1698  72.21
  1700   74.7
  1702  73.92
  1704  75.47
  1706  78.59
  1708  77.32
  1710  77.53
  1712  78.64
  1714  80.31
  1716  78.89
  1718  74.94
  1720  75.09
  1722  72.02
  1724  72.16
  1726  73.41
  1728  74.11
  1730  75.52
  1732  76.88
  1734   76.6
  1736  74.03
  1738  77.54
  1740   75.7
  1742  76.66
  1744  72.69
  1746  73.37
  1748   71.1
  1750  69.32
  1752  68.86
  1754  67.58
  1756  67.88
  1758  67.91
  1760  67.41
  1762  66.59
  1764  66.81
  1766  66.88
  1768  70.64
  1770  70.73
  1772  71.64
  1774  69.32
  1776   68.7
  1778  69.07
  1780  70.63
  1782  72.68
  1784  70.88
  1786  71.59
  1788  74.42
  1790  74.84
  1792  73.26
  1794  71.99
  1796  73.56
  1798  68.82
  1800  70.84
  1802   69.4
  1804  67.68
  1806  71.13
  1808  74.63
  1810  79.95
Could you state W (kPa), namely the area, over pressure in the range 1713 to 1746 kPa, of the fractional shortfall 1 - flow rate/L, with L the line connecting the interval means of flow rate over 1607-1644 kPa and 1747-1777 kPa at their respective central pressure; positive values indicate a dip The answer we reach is -4.54 kPa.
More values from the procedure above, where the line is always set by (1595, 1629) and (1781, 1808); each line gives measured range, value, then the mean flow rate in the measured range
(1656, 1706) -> 1.3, 63.3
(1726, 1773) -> -1.8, 71.6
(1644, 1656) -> 0.0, 63.3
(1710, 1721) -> -1.7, 77.6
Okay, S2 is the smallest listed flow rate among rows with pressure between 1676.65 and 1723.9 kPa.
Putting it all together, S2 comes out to 57.33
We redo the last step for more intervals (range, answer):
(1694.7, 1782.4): 66.59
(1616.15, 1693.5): 52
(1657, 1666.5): 54.21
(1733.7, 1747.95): 72.69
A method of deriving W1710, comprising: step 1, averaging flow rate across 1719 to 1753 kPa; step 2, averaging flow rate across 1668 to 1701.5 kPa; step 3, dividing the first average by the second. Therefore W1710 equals 1.17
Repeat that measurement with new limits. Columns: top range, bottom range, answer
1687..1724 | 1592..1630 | 1.22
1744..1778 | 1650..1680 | 1.18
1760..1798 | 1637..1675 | 1.20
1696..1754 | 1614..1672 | 1.27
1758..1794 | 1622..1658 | 1.17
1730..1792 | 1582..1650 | 1.19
